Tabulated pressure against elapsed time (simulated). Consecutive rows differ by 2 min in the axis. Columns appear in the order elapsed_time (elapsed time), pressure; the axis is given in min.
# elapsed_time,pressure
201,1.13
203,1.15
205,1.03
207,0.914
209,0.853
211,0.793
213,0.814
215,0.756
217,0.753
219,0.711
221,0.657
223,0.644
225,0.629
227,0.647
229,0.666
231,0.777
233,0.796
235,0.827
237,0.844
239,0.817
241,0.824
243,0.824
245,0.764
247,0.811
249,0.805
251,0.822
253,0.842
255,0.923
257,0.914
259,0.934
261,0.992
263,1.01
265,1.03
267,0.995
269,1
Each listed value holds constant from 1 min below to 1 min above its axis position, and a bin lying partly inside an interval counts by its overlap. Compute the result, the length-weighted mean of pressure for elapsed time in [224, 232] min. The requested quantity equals 0.68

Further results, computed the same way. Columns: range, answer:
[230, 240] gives 0.812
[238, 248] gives 0.808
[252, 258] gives 0.893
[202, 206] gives 1.09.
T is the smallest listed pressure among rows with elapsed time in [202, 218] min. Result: 0.753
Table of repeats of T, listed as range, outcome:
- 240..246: 0.764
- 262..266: 1.01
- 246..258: 0.805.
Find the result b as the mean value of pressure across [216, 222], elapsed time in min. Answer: 0.707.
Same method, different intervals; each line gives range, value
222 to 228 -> 0.64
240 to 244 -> 0.824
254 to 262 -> 0.941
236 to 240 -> 0.831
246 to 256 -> 0.841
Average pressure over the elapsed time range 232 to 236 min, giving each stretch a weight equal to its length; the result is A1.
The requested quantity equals 0.811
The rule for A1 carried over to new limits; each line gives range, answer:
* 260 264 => 1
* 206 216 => 0.826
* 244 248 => 0.788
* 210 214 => 0.803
